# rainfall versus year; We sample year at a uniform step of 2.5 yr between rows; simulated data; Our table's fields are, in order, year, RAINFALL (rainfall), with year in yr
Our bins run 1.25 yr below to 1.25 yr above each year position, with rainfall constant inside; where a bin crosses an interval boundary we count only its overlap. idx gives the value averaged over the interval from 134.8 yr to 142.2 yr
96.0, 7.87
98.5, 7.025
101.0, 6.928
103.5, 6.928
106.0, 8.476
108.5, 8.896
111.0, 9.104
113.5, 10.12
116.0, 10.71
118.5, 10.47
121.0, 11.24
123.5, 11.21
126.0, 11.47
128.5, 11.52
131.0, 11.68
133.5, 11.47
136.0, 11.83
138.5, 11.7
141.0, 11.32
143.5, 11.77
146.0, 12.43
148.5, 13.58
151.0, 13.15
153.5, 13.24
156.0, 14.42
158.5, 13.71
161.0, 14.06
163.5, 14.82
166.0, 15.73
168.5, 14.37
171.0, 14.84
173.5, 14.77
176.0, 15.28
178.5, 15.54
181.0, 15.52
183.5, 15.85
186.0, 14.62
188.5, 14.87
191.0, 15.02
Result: 11.6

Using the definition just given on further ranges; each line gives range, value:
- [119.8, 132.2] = 11.4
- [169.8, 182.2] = 15.2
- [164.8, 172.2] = 15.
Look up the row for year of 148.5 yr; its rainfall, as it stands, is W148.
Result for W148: 13.58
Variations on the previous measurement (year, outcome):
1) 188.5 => 14.87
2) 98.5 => 7.025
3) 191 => 15.02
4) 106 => 8.476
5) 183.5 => 15.85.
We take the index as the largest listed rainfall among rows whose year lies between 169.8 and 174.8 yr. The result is 14.84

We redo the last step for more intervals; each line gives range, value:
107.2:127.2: 11.47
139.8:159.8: 14.42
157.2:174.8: 15.73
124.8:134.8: 11.68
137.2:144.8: 11.77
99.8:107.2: 8.476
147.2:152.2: 13.58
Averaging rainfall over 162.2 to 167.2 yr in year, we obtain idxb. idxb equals 15.3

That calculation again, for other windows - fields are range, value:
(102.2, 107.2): 7.69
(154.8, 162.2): 14.1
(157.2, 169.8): 14.5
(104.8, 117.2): 9.46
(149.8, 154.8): 13.2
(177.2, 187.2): 15.4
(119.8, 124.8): 11.2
